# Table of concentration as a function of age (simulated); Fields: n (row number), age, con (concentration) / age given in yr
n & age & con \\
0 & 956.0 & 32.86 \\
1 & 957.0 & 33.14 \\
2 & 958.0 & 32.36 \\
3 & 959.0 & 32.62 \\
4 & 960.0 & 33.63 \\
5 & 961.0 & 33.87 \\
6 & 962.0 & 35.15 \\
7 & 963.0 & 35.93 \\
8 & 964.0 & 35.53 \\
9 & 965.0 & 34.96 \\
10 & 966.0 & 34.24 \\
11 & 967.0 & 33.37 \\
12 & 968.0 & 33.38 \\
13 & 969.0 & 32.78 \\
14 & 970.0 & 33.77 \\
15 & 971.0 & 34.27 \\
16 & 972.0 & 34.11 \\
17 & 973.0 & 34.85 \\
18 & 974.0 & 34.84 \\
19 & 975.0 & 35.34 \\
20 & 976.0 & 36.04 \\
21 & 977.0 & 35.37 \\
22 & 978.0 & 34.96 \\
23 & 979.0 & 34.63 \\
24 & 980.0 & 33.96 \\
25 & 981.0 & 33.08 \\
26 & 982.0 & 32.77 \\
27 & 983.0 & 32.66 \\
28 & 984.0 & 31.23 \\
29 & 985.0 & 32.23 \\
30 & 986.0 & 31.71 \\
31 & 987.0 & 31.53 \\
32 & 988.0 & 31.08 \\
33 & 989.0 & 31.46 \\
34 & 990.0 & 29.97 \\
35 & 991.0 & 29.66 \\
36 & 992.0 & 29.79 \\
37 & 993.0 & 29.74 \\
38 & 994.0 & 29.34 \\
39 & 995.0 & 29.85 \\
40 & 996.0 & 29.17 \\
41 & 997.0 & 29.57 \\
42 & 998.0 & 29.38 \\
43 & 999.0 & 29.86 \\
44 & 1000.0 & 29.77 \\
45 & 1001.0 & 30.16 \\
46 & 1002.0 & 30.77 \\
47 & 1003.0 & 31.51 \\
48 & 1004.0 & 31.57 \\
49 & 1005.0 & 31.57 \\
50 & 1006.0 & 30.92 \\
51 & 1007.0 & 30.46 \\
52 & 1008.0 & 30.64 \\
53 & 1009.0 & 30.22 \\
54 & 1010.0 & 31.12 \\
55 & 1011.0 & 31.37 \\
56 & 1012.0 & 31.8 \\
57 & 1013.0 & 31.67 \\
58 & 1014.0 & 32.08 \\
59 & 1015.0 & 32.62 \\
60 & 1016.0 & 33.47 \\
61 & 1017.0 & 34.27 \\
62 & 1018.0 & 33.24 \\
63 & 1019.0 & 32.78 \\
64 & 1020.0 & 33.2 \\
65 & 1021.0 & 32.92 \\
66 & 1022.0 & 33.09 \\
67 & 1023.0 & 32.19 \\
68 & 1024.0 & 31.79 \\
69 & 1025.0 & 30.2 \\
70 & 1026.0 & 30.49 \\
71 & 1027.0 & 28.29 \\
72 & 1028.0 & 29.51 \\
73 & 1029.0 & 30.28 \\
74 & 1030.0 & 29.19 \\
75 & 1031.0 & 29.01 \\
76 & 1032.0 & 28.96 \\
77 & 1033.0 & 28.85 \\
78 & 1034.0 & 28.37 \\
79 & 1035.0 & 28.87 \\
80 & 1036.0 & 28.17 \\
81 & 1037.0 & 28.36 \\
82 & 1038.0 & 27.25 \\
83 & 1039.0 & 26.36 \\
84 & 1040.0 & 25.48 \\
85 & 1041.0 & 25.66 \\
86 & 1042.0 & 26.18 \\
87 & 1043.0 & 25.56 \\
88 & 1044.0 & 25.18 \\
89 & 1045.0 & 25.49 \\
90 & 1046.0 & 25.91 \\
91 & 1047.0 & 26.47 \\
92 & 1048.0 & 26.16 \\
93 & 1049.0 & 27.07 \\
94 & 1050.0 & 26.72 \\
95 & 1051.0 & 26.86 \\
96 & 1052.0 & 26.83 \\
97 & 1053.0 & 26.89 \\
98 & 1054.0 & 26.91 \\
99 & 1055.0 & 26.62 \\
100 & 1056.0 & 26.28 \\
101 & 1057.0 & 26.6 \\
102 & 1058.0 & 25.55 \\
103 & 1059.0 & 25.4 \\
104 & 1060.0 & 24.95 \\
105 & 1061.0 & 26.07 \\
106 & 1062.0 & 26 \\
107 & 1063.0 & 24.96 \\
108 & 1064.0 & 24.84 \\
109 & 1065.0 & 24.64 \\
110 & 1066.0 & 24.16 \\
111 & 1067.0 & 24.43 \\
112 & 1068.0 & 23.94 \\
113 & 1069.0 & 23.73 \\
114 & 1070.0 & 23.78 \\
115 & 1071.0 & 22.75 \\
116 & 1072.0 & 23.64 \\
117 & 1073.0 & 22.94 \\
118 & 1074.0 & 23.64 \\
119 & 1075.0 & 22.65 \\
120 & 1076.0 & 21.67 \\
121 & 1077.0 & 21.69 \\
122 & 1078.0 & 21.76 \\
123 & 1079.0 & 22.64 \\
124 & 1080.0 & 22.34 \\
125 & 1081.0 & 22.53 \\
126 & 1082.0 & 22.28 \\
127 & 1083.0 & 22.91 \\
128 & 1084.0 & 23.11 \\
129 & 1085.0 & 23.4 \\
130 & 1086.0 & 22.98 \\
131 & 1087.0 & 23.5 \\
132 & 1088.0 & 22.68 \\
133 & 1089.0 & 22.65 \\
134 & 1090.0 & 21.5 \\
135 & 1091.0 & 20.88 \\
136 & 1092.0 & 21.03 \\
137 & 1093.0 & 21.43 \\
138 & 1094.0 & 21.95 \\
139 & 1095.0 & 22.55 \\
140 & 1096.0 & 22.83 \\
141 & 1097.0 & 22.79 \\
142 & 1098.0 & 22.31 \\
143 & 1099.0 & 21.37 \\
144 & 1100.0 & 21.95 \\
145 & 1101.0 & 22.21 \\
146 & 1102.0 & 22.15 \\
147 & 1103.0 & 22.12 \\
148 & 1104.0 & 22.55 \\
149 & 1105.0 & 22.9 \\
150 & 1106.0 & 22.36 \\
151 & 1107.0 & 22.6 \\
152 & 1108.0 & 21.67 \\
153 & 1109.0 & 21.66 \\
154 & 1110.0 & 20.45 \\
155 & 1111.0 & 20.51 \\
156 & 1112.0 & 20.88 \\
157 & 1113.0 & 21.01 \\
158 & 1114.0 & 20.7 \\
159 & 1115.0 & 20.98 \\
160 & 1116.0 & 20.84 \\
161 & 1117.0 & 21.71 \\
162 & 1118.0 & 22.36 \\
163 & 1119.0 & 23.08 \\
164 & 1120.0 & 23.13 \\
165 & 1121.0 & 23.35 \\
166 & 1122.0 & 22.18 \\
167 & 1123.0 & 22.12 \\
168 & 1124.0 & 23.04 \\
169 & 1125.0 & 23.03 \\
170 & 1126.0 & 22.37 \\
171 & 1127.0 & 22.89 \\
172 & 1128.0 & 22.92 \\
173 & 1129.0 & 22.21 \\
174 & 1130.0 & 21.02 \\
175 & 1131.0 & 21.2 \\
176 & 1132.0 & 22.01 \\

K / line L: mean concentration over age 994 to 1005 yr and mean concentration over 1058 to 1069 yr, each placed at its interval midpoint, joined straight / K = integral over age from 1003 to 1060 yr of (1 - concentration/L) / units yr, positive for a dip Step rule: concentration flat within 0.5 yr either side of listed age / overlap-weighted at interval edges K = -3.1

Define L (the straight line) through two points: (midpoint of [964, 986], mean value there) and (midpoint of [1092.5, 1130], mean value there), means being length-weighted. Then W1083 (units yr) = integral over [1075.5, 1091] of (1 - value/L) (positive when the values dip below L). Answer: 1.3 yr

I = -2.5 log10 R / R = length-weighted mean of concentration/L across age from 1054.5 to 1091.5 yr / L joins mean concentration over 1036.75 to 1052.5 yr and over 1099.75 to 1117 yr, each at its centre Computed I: 0.03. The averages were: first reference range 26.3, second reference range 21.6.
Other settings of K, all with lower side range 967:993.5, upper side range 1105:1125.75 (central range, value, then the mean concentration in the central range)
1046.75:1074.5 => 1.1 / 25.3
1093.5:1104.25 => 0.5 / 22.2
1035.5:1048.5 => 0.7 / 26.3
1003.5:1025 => -1.3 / 32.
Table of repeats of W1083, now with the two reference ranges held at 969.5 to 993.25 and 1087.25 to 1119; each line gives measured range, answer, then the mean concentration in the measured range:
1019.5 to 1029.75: -0.8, 31.1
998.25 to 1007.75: 0.1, 30.7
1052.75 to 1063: 0.0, 26.1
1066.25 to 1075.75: 0.5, 23.5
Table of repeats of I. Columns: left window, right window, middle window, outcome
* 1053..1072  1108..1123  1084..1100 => 0.04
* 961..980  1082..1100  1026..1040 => -0.01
